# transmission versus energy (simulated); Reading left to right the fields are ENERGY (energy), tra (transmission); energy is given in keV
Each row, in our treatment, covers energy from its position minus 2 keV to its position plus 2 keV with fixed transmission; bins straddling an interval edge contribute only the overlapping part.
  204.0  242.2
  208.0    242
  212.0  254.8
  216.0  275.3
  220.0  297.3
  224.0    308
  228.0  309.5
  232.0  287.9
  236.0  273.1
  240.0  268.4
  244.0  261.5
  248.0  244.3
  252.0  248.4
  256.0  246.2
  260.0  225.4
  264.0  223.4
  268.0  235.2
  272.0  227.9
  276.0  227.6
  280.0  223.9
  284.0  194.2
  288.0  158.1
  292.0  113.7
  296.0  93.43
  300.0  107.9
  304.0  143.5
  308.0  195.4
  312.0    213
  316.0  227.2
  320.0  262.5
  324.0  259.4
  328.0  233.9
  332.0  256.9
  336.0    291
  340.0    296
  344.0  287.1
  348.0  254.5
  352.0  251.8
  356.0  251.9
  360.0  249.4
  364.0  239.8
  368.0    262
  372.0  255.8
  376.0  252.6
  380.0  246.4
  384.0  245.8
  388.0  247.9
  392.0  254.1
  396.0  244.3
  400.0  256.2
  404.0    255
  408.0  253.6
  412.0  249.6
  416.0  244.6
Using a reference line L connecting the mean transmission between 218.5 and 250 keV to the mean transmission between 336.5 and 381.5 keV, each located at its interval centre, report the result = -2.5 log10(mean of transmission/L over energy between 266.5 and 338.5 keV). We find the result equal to 0.301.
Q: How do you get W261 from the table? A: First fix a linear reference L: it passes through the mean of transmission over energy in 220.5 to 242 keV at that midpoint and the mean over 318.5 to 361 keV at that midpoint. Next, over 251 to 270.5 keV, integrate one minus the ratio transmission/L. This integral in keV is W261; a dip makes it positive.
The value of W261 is 3.3 keV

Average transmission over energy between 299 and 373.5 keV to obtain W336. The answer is 241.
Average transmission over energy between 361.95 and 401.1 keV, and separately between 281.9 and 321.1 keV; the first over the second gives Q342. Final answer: 1.5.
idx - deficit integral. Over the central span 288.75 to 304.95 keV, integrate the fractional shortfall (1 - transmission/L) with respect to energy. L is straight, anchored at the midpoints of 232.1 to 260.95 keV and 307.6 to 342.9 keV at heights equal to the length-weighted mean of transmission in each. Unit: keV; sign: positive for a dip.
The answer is 8.8 keV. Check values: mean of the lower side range 256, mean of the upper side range 252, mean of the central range 116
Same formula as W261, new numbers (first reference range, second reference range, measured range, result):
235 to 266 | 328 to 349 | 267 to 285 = 2.32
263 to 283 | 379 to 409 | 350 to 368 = -0.47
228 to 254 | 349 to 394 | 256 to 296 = 9.62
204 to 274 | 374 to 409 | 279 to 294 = 5.14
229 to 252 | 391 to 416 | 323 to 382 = -0.65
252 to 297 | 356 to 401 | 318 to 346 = -4.99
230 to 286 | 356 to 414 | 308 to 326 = 0.78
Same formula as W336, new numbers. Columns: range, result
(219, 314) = 221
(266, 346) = 212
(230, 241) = 277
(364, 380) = 253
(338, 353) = 274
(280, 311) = 151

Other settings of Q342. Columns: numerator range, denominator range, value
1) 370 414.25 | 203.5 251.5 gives 0.92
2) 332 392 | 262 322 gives 1.37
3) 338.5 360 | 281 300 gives 1.89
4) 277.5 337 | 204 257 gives 0.73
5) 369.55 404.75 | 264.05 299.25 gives 1.37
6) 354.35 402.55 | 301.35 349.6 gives 1.04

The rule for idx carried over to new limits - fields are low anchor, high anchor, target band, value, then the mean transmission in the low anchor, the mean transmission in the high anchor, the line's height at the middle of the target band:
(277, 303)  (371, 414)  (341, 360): -4.7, 151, 251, 210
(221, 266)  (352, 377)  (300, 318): 5.1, 264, 252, 257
